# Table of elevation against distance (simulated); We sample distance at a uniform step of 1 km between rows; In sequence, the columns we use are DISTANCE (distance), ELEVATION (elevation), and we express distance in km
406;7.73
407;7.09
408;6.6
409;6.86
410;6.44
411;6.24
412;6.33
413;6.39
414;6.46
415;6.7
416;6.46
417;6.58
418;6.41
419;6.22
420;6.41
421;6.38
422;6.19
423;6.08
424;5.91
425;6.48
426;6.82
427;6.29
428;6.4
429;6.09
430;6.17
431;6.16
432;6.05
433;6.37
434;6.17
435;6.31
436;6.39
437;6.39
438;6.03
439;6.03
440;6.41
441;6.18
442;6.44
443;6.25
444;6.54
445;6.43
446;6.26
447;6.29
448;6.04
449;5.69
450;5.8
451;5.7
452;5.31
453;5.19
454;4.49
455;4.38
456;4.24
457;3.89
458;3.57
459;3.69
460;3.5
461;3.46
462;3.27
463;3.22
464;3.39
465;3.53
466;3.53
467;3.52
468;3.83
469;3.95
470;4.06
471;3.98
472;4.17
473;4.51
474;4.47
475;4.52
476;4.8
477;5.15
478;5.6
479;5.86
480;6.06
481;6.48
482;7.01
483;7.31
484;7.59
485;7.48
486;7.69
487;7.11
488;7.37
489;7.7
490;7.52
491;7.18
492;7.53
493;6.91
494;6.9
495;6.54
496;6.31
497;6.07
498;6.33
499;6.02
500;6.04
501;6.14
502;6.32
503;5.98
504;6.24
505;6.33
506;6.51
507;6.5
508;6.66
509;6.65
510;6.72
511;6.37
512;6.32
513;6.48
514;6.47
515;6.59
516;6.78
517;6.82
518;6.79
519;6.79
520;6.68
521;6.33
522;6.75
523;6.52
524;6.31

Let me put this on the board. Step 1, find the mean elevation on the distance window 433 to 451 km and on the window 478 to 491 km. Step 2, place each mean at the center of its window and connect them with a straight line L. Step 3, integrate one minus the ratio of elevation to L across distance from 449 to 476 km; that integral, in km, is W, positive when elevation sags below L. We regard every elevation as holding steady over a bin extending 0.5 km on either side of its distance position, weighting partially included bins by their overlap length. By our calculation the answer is 10.0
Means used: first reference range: 6.2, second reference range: 7.04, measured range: 4.16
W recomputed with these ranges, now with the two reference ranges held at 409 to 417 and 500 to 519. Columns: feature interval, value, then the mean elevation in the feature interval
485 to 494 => -1.2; 7.36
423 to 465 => 6.4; 5.49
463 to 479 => 5.6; 4.22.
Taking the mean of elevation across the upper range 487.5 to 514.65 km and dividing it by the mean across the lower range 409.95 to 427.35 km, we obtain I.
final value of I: 1.03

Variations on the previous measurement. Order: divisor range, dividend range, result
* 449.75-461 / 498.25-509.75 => 1.42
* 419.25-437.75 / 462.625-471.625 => 0.59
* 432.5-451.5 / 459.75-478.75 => 0.65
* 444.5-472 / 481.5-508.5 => 1.53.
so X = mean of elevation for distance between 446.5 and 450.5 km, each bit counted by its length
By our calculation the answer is 5.96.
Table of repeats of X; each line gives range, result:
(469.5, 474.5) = 4.24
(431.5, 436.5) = 6.26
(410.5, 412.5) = 6.29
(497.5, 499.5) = 6.17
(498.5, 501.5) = 6.07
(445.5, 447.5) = 6.28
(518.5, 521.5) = 6.6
